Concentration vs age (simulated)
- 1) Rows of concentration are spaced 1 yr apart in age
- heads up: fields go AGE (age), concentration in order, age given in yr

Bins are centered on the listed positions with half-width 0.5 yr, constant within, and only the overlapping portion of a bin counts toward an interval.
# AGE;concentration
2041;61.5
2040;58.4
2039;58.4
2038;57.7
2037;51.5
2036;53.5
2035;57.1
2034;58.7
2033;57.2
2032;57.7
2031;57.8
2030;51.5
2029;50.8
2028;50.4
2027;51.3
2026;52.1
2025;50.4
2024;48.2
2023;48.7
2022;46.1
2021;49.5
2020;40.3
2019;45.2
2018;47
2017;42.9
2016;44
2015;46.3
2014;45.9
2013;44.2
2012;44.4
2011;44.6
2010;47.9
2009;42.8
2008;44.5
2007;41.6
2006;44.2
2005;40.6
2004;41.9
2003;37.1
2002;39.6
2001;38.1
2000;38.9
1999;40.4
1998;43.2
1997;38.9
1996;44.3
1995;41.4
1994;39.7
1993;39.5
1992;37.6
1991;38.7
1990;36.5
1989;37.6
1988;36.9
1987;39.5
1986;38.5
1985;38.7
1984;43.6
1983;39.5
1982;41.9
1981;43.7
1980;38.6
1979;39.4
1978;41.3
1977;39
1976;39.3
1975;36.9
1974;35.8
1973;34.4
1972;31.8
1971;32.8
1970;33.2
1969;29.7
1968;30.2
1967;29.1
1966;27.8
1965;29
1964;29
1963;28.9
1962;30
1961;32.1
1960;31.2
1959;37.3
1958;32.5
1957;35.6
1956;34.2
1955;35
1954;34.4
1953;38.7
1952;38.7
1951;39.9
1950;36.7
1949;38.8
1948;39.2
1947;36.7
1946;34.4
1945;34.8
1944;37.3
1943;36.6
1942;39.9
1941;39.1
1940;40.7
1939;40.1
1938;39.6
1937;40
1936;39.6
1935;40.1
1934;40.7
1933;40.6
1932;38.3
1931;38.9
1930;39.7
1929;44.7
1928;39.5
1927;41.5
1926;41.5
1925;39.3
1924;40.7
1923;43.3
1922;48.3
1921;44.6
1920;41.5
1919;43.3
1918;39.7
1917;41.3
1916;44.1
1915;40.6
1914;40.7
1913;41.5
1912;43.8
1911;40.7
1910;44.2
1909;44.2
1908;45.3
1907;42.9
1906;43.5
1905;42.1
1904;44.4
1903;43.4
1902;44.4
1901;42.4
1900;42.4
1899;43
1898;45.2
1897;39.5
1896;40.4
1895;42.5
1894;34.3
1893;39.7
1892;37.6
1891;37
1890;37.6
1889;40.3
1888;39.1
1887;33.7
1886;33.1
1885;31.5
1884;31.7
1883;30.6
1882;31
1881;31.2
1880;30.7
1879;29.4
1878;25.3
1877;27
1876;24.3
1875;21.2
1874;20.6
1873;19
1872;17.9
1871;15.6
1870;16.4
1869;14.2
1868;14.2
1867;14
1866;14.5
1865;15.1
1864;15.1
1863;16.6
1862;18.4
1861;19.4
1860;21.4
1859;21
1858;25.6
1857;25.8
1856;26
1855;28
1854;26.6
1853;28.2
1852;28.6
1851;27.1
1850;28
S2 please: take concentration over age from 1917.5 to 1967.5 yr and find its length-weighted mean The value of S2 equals 37.7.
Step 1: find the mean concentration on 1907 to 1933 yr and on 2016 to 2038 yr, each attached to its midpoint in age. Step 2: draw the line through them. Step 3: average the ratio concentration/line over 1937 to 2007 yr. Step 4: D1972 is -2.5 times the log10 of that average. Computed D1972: 0.239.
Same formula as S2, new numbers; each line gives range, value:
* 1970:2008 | 39.2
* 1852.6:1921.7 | 32.4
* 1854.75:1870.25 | 19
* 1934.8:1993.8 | 36.5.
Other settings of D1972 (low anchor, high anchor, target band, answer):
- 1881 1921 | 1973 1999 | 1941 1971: 0.16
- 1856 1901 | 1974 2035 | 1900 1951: -0.21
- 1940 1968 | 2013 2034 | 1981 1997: 0.06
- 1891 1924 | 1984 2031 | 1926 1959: 0.12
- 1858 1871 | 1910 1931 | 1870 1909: -0.21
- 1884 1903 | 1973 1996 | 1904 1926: -0.10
